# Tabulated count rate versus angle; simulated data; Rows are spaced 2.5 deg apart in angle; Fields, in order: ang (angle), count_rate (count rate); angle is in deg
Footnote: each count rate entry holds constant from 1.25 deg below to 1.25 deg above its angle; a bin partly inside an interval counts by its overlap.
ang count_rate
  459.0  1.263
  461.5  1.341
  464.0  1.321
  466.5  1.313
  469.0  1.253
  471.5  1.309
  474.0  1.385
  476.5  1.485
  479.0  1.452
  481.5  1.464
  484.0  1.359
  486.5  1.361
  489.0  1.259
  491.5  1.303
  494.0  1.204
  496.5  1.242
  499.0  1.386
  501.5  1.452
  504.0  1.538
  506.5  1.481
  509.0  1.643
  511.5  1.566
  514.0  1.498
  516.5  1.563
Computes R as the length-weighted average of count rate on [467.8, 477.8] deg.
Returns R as 1.36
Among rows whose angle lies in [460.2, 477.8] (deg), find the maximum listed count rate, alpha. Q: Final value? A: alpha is 1.485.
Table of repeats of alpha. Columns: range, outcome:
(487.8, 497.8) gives 1.303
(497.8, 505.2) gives 1.538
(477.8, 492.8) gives 1.464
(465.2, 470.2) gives 1.313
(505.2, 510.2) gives 1.643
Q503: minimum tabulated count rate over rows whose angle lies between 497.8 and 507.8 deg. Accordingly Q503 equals 1.386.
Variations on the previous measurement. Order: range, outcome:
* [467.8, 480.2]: 1.253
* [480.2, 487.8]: 1.359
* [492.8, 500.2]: 1.204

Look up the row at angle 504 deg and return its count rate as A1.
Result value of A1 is 1.538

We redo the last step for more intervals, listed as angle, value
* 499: 1.386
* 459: 1.263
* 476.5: 1.485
